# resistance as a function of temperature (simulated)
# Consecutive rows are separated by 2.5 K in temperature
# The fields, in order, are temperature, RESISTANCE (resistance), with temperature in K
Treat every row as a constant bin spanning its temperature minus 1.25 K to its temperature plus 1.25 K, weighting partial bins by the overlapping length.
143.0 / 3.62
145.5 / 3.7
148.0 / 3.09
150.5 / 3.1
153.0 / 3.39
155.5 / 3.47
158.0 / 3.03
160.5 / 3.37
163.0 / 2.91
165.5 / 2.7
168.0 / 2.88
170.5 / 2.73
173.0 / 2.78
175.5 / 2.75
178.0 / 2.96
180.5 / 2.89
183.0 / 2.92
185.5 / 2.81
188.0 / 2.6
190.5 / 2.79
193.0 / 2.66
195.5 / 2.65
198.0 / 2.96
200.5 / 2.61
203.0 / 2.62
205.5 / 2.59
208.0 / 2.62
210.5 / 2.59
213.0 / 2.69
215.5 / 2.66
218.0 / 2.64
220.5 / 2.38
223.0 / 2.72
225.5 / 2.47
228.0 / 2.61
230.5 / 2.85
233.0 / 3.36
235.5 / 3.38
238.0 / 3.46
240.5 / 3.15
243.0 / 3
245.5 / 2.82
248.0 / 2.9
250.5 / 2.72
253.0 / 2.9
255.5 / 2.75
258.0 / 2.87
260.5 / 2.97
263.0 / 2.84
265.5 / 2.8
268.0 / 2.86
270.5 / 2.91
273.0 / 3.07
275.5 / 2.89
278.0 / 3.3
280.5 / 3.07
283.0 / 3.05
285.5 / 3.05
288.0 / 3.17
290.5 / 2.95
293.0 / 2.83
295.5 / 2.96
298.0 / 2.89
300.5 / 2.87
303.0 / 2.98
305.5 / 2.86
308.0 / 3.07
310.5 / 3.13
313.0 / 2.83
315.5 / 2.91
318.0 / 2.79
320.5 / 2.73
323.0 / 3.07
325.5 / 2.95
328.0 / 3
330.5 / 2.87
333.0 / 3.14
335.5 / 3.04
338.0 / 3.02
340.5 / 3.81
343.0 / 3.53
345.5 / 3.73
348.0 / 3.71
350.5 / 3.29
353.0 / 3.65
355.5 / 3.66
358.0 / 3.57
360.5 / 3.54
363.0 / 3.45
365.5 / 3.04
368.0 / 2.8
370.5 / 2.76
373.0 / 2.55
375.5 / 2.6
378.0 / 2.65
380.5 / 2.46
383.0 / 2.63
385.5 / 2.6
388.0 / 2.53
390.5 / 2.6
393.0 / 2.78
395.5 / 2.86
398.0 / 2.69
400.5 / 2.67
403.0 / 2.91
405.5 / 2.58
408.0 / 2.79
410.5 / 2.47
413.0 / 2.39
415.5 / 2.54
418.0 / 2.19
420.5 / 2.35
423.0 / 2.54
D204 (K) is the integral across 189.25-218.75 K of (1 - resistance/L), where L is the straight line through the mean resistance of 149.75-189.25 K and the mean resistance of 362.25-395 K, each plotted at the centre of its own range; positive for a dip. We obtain 2.4 K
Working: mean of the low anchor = 2.95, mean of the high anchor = 2.72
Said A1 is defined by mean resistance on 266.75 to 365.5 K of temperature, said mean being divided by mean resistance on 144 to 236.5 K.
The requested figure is 1.09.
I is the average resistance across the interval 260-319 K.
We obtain 2.96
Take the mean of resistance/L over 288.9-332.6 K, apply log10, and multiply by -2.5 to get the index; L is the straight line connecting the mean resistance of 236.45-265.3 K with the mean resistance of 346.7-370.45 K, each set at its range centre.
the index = 0.091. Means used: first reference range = 2.94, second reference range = 3.38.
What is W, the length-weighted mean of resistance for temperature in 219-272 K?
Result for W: 2.89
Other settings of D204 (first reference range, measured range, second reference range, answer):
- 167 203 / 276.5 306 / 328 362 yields 1.82 K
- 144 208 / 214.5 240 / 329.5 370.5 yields 1.52 K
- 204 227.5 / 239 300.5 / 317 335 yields -4.05 K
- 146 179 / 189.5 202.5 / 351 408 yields 1.22 K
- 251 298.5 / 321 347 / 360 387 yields -3.14 K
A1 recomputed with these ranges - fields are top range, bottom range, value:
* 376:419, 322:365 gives 0.78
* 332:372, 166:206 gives 1.21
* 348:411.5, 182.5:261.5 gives 1.04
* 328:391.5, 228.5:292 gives 1.03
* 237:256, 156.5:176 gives 1.02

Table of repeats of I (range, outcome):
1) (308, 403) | 3.02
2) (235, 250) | 3.09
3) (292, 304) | 2.91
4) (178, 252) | 2.8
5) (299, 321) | 2.91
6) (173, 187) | 2.85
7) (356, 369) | 3.31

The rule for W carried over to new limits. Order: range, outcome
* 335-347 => 3.46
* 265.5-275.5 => 2.92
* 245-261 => 2.84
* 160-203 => 2.81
